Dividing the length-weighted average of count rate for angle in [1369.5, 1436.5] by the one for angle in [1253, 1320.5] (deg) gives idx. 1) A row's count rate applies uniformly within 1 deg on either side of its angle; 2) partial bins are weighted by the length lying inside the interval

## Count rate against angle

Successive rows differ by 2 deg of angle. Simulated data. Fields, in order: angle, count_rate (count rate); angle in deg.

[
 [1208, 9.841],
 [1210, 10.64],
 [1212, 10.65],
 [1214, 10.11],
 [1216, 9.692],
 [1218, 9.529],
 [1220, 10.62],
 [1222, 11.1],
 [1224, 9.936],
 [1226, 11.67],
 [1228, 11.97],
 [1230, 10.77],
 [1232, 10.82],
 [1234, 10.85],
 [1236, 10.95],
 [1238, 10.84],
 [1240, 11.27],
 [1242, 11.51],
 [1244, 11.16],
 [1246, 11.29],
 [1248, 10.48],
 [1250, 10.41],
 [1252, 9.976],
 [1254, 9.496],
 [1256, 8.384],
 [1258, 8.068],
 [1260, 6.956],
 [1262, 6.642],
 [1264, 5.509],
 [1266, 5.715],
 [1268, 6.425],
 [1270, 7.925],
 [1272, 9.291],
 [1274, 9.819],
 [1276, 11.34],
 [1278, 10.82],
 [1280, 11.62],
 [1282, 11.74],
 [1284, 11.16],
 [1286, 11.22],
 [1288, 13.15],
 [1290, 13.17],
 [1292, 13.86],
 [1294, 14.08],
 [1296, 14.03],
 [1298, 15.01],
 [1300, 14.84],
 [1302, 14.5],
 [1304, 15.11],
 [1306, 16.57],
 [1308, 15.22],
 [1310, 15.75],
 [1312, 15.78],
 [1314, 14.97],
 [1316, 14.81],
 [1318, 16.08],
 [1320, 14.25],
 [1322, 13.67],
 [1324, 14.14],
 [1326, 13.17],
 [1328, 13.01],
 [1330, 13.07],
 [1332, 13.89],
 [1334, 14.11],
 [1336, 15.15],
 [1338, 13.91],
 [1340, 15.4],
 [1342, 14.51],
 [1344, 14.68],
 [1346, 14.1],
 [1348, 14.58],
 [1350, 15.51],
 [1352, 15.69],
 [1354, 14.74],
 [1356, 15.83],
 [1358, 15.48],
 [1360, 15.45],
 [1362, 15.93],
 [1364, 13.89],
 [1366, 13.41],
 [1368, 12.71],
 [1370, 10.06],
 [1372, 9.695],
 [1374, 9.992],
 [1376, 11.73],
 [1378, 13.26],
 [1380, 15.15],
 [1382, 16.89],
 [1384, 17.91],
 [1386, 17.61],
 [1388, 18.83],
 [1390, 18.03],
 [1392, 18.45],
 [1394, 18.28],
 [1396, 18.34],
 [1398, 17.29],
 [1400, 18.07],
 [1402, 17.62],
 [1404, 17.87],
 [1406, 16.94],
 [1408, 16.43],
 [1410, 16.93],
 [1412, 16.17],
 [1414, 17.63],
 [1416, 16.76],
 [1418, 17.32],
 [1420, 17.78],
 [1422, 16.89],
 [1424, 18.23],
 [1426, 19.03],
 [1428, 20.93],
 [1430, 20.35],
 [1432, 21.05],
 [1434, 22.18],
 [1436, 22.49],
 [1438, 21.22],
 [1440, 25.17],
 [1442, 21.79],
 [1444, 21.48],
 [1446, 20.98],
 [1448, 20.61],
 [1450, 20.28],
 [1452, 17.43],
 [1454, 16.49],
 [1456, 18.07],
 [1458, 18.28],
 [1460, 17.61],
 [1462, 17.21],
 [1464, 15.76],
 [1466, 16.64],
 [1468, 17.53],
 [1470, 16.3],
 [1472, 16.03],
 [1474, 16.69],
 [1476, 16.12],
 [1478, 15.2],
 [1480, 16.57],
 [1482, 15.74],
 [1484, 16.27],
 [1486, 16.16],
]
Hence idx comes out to 1.45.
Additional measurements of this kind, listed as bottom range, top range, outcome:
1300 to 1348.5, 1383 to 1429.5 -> 1.22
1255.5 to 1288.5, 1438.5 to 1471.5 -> 2.07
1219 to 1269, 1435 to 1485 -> 1.89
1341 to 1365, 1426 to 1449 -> 1.43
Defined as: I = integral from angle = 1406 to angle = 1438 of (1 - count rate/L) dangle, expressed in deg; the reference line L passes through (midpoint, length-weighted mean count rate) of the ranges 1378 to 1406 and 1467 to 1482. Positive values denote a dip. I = -3.1 deg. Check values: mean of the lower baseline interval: 17.5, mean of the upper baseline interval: 16.3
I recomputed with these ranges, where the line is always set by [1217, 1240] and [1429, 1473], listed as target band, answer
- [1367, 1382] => 3.9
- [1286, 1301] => -0.6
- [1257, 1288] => 8.6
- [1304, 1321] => -1.7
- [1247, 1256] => 1.4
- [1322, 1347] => 1.4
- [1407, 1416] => 0.5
